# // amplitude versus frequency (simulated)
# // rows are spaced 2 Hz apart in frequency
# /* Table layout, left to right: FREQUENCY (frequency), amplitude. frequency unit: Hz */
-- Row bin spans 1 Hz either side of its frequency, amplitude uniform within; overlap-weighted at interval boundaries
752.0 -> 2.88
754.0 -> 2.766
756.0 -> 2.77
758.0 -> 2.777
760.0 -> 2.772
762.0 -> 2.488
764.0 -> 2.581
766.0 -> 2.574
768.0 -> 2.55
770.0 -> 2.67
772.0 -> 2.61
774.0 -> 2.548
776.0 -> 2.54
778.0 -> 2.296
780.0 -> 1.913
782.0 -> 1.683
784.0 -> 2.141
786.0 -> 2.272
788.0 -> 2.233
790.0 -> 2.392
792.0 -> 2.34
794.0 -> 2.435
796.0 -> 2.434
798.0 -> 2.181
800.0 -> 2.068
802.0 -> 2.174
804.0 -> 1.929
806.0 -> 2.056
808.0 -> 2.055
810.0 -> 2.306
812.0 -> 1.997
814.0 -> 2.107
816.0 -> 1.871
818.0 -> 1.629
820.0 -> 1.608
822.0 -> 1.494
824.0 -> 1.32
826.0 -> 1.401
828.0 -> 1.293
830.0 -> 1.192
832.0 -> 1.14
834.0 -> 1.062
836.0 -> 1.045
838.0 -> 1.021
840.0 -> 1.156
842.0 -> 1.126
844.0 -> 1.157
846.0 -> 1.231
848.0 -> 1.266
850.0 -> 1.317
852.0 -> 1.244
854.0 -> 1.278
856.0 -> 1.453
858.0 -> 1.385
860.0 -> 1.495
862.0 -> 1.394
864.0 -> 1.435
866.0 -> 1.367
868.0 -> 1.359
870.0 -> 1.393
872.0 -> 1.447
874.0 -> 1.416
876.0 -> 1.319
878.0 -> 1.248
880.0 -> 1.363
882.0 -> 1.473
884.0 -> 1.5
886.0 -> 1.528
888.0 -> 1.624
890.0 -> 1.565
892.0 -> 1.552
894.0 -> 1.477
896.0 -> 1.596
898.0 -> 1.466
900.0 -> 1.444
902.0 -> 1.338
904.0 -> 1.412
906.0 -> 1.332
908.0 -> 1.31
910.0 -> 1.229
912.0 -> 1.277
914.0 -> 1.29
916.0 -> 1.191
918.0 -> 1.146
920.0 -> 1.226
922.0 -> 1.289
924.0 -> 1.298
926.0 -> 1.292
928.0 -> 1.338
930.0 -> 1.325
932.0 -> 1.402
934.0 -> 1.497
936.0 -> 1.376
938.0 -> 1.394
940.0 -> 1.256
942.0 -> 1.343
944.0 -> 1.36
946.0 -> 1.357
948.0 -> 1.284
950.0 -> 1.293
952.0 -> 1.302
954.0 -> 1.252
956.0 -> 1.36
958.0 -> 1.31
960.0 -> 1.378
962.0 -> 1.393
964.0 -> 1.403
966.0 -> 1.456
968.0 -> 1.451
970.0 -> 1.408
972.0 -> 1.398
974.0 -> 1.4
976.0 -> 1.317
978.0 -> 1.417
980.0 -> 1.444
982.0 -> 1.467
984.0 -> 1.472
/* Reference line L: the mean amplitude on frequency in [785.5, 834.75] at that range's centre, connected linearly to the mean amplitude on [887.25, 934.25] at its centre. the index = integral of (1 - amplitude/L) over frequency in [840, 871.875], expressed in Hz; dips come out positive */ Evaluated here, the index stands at 6.17 Hz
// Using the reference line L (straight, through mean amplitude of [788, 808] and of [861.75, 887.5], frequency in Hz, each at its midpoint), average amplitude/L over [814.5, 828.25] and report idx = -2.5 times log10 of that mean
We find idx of 0.26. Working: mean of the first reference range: 2.22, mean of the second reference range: 1.41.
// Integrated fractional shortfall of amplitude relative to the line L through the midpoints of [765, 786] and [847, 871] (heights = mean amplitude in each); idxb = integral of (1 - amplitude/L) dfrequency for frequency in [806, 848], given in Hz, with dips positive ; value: 7.0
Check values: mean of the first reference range 2.35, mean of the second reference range 1.37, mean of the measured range 1.47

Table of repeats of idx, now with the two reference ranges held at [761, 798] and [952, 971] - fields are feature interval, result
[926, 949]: 0.11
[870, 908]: 0.22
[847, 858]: 0.44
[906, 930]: 0.26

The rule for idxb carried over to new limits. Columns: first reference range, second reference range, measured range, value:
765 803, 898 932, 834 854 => 7.3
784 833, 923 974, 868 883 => 2.5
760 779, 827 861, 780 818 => -2.2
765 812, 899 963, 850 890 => 7.3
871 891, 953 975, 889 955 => 3.1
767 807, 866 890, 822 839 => 6.1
